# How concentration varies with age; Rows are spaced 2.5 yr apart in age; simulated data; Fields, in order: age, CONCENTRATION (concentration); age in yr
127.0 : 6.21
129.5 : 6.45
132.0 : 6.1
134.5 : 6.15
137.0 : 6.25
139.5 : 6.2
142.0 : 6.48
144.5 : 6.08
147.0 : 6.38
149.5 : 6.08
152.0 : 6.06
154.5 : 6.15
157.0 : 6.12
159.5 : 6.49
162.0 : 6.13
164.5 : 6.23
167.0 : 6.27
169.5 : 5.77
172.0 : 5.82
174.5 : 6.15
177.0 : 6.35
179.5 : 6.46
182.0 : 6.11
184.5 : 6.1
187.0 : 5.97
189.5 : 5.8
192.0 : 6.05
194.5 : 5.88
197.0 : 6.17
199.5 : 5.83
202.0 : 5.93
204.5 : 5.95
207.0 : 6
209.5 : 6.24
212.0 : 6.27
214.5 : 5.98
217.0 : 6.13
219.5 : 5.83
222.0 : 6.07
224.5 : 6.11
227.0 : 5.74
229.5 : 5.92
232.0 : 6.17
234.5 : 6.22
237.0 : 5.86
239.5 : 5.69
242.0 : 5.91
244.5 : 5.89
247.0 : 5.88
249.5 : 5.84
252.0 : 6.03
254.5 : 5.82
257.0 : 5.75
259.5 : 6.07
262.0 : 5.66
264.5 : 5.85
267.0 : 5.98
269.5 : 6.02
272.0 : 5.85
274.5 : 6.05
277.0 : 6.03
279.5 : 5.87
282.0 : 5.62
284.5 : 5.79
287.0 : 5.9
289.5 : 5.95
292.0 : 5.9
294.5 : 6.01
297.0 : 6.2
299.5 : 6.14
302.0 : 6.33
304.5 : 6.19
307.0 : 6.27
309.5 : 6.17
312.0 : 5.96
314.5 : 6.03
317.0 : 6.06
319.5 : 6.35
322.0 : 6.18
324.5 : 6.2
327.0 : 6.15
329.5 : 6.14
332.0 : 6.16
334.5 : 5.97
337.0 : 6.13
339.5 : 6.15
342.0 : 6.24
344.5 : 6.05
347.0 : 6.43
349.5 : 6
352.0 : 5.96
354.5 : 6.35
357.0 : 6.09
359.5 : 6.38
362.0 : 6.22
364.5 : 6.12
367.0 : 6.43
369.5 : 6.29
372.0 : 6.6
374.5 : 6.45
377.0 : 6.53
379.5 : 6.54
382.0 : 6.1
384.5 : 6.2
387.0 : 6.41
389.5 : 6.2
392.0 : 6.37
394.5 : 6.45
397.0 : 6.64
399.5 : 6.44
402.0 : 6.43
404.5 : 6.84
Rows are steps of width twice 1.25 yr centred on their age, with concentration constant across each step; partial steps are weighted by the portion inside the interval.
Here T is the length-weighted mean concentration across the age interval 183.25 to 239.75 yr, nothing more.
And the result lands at 6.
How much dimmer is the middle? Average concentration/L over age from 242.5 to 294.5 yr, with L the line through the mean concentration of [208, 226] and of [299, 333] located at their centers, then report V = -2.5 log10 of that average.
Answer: 0.043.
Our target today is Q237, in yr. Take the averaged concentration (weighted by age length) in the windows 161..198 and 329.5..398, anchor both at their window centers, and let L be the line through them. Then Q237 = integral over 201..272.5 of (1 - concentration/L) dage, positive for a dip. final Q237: 2.2 yr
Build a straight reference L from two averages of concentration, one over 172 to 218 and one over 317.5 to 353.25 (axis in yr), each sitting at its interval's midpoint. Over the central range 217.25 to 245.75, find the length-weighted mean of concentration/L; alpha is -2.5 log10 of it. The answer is 0.02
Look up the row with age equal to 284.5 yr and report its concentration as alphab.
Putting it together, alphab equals 5.79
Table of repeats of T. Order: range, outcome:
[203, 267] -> 5.96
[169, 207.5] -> 6.03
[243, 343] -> 6.02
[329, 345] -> 6.12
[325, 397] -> 6.26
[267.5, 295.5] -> 5.91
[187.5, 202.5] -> 5.95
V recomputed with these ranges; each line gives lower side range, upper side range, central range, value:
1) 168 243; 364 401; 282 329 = 0.025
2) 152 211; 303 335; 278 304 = 0.028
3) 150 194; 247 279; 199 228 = 0.001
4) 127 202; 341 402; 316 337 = 0.022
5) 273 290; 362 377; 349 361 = 0.023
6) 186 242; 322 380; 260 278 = 0.030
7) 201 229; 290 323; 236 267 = 0.038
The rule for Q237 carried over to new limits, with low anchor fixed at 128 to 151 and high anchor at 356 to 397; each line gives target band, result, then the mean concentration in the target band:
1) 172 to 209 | 1.3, 6.05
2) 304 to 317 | 0.4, 6.11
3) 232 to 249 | 1.0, 5.92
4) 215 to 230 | 0.7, 5.97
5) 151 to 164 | 0.1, 6.19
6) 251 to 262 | 0.7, 5.89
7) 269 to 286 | 1.1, 5.88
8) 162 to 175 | 0.4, 6.05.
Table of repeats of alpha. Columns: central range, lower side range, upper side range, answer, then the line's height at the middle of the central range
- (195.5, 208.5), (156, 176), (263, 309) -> 0.019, 6.09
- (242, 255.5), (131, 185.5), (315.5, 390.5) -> 0.056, 6.21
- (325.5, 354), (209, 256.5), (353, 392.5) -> 0.019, 6.24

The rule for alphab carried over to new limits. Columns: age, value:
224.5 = 6.11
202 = 5.93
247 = 5.88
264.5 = 5.85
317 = 6.06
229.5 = 5.92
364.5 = 6.12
